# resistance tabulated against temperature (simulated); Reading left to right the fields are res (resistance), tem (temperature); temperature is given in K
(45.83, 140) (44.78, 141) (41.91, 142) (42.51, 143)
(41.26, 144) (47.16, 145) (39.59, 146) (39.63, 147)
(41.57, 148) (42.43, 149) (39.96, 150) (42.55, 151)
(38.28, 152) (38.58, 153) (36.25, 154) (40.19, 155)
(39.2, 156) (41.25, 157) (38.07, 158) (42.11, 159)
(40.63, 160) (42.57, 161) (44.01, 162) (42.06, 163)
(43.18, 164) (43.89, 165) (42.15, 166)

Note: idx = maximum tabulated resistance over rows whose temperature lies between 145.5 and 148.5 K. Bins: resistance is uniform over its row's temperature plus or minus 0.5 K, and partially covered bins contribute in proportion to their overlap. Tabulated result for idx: 41.57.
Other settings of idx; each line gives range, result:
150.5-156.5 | 42.55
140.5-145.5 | 47.16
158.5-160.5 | 42.11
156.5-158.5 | 41.25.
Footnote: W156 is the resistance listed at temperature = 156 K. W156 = 39.2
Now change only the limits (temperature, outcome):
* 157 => 41.25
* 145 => 47.16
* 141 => 44.78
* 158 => 38.07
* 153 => 38.58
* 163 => 42.06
